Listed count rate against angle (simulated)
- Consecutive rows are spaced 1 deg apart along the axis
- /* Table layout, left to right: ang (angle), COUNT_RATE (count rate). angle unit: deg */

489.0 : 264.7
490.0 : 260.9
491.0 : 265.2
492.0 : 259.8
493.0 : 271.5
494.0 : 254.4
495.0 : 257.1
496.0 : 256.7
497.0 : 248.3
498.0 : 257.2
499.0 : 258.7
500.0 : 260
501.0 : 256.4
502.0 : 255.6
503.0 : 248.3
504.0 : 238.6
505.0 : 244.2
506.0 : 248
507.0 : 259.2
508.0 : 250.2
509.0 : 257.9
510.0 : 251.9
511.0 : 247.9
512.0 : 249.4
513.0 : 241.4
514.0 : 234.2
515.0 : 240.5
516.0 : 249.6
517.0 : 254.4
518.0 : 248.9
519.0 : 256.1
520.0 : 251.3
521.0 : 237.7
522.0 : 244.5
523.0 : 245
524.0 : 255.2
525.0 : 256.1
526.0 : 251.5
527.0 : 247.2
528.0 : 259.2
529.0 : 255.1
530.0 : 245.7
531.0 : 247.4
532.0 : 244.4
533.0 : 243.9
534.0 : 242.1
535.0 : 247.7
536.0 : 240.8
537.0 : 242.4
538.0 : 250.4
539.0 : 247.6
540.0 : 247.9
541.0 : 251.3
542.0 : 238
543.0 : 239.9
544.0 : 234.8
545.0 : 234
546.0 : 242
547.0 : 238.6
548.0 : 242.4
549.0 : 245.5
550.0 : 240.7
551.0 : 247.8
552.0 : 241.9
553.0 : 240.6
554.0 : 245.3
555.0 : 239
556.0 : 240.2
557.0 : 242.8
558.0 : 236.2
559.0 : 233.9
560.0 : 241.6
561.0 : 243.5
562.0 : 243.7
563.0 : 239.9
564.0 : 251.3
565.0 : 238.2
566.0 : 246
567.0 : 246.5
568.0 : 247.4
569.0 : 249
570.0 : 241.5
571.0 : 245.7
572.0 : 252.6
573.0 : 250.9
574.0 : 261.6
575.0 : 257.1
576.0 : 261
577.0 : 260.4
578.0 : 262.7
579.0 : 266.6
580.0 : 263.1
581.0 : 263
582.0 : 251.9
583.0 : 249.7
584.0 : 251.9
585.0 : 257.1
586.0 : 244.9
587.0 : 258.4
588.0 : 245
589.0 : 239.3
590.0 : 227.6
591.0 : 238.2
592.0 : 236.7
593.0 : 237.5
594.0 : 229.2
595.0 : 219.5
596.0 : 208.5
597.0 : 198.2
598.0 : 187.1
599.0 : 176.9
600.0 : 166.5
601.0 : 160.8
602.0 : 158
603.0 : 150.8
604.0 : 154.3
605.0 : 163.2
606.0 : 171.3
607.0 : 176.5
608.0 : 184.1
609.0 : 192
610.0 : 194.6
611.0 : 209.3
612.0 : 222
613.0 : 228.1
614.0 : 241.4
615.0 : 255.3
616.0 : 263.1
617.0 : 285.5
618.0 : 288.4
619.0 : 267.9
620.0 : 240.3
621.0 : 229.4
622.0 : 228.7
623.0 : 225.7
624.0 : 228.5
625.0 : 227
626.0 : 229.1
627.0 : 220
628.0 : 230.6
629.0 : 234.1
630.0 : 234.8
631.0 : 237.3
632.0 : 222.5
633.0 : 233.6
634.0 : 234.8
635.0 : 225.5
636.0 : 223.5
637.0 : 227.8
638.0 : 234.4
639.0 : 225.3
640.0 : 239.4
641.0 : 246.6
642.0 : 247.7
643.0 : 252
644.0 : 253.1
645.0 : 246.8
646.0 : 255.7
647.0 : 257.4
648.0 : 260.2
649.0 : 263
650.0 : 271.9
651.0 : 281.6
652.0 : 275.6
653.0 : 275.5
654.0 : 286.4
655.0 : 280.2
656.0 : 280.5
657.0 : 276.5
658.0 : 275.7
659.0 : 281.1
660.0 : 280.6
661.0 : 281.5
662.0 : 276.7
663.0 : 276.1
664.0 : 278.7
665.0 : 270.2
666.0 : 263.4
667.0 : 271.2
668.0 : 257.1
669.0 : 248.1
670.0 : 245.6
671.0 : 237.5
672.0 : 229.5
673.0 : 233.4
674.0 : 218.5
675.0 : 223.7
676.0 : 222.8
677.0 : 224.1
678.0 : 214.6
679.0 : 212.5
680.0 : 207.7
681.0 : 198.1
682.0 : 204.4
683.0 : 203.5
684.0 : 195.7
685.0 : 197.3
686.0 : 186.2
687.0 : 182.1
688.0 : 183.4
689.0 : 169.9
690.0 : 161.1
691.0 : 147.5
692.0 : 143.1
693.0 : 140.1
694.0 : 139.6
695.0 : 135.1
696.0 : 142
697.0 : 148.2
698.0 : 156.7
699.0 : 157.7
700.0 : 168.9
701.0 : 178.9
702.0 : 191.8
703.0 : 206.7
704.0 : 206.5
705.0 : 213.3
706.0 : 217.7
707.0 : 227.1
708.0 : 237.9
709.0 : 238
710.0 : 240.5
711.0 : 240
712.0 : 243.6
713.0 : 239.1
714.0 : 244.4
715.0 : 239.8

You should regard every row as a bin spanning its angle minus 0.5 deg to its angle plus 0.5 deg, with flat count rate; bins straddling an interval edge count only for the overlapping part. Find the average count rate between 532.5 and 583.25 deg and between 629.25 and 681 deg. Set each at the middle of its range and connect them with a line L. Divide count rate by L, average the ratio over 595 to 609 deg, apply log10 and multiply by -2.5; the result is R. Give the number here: 0.37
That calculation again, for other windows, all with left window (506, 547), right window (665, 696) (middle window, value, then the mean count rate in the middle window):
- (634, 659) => -0.20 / 257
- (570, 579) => -0.10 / 256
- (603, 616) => 0.12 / 200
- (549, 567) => -0.02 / 242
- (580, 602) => 0.02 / 225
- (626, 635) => -0.06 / 231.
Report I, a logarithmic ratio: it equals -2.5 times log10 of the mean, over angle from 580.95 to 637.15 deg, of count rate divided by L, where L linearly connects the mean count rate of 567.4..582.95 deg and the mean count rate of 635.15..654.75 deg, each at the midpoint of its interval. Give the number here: 0.15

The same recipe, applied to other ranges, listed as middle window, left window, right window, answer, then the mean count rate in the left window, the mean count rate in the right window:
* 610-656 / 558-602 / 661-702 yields -0.118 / 237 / 205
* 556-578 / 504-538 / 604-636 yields -0.044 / 248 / 225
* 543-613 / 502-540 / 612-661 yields 0.088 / 248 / 250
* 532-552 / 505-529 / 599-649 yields 0.002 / 249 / 224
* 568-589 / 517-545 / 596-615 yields -0.212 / 247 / 188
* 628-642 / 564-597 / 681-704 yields -0.112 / 246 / 171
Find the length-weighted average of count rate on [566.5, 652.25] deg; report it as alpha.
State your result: 233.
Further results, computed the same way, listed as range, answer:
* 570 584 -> 257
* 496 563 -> 246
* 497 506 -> 252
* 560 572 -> 245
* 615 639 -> 238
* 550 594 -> 247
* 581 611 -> 209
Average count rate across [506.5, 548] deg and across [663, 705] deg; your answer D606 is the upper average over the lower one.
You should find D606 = 0.8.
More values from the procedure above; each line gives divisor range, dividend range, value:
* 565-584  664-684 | 0.91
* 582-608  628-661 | 1.22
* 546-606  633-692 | 1.02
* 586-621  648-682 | 1.19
